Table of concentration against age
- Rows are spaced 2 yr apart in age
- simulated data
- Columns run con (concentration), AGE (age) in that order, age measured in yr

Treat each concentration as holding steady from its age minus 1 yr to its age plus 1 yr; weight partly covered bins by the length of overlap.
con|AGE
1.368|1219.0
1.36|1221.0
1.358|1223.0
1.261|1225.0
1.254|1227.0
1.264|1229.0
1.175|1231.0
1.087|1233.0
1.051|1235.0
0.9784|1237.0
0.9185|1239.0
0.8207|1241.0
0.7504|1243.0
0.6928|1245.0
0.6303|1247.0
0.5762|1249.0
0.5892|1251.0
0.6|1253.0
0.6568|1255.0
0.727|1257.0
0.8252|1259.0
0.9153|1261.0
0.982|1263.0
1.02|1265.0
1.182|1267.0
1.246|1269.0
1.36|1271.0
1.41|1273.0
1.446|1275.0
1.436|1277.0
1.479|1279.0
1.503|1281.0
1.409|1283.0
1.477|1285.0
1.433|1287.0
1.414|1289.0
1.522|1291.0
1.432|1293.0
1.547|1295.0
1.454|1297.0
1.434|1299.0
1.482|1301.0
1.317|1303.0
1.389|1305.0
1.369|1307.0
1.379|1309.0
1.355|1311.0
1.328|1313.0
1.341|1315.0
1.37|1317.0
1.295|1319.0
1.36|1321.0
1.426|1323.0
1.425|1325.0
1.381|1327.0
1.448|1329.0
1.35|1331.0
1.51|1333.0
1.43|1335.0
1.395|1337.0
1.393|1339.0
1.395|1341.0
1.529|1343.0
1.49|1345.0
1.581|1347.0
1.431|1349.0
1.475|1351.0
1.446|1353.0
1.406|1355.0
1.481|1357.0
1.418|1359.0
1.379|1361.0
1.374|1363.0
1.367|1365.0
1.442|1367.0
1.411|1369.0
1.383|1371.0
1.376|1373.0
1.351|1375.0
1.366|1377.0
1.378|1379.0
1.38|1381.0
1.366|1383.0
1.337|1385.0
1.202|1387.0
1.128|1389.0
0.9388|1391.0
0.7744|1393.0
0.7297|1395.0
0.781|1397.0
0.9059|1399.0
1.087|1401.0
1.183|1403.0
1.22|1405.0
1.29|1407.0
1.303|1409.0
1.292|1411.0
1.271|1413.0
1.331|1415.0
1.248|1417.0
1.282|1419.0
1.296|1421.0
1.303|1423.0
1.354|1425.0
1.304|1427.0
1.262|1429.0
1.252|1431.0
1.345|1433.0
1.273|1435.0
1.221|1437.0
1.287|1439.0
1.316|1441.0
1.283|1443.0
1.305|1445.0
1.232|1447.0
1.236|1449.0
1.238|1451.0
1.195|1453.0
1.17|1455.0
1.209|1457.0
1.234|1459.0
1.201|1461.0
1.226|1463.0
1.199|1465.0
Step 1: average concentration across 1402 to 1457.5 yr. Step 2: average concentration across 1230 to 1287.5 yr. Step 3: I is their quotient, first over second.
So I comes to 1.21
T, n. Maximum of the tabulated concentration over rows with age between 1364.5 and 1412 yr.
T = 1.442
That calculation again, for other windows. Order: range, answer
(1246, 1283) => 1.503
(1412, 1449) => 1.354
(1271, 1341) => 1.547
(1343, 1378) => 1.581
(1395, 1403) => 1.183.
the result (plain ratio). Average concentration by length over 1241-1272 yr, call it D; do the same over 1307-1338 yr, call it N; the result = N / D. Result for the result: 1.6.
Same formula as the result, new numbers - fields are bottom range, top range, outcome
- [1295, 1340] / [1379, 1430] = 0.85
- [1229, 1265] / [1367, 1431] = 1.46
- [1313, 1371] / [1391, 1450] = 0.85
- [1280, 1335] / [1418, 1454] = 0.90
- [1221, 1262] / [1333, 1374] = 1.56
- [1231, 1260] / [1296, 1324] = 1.74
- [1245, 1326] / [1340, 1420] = 1.05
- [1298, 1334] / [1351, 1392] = 0.97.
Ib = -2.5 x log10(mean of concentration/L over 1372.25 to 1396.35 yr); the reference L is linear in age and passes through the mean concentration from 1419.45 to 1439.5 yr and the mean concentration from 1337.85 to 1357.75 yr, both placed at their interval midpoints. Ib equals 0.17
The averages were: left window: 1.46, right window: 1.29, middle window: 1.19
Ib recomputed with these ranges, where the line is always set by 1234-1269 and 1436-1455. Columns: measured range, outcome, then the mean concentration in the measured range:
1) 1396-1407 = 0.097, 1.06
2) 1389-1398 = 0.328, 0.842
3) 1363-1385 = -0.249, 1.38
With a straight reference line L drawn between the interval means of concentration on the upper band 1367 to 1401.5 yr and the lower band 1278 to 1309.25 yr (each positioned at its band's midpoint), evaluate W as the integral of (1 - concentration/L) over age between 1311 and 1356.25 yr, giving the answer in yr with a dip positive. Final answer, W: -3.2 yr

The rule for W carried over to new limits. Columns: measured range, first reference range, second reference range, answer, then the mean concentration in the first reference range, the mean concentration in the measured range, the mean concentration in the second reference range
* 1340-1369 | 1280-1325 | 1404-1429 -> -1.9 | 1.41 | 1.44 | 1.29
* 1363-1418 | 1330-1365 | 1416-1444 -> 5.7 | 1.44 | 1.22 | 1.29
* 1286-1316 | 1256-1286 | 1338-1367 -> -2.5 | 1.23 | 1.41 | 1.44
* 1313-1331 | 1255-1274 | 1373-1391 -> -3.1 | 1.05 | 1.38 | 1.3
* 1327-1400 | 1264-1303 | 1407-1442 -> 1.0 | 1.4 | 1.32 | 1.29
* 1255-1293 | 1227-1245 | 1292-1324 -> -1.2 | 1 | 1.25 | 1.39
